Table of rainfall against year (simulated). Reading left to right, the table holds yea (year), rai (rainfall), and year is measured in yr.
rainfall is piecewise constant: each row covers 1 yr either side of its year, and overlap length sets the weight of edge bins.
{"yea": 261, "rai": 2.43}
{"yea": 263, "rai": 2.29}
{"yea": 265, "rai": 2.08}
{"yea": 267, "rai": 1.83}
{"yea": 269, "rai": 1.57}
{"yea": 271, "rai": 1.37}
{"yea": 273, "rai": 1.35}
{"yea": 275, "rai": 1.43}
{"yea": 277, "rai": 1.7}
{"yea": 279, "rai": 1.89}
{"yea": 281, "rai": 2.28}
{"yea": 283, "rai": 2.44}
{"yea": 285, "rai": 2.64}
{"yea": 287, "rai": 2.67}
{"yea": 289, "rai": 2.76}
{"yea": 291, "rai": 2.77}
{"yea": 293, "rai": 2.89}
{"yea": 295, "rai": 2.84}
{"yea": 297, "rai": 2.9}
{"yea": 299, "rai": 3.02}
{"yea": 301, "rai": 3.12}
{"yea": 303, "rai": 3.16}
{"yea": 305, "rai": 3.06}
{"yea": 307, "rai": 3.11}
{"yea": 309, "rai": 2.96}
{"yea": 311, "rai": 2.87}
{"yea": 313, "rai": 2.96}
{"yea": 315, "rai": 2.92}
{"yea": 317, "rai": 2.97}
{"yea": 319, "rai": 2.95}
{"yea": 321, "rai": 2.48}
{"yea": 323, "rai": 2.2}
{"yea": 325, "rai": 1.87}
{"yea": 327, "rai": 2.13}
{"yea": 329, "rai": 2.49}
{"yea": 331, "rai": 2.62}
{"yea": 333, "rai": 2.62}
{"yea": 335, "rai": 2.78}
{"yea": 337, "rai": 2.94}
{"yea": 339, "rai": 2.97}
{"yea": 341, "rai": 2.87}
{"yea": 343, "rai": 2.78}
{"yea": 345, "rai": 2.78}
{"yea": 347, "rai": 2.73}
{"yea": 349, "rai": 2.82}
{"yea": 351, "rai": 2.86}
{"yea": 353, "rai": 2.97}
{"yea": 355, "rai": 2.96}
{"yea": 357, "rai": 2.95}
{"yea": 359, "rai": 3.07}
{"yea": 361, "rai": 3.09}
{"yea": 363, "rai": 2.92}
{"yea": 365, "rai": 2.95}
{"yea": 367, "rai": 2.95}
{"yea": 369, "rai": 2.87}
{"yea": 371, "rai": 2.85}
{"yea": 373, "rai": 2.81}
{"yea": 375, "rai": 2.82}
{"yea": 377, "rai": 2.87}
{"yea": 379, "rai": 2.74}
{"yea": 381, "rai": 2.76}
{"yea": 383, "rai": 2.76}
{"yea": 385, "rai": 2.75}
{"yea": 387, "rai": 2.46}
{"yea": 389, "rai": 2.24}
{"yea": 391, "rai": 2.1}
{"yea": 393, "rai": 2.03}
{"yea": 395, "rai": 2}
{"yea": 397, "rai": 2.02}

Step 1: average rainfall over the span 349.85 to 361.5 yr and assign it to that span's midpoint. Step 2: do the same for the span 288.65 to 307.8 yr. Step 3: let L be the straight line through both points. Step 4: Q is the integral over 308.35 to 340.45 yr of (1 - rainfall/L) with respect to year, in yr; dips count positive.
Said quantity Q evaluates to 3.3 yr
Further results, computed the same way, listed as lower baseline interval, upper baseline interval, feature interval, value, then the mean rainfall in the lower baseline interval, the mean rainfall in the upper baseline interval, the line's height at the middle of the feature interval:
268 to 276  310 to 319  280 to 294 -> -4.83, 1.43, 2.93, 1.96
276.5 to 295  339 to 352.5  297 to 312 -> -2.54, 2.49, 2.82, 2.59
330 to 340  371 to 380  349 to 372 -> -1.15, 2.79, 2.81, 2.8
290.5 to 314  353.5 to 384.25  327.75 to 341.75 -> 0.92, 2.98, 2.89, 2.93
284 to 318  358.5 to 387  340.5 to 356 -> 0.17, 2.92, 2.85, 2.88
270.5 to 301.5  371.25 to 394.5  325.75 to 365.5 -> -4.86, 2.38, 2.57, 2.5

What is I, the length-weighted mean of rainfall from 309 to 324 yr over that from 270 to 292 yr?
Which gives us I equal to 1.3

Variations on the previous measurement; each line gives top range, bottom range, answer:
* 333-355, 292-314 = 0.95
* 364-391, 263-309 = 1.13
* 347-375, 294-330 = 1.05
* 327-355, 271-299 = 1.18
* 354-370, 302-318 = 0.99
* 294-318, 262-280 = 1.74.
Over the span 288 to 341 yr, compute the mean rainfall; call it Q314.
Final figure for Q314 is 2.78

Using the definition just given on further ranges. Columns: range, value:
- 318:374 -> 2.76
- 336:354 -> 2.86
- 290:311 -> 2.98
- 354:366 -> 2.99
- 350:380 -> 2.91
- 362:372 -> 2.91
